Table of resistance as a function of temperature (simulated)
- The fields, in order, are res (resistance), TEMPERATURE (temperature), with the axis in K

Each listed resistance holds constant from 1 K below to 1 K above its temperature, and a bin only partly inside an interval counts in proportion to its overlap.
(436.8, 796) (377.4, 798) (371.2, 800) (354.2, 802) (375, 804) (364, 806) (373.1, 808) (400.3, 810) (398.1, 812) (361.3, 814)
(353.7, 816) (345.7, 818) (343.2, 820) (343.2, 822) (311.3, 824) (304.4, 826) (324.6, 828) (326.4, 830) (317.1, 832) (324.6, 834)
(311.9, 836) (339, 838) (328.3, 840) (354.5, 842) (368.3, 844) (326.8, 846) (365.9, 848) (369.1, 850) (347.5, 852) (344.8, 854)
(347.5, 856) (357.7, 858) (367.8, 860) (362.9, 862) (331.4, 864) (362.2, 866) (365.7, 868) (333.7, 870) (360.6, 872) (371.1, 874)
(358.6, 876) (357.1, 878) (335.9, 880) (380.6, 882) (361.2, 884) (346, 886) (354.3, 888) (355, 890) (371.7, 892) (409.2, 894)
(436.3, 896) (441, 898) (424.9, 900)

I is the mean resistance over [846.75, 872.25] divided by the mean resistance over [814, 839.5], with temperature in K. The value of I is 1.07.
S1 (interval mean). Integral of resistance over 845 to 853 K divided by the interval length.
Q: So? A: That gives 352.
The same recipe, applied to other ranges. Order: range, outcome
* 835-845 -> 340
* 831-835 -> 321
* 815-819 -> 350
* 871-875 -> 366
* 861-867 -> 352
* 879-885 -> 359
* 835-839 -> 325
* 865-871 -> 354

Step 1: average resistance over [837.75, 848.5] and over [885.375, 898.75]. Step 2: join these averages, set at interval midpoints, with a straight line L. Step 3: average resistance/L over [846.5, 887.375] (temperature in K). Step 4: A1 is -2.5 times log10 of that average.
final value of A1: 0.032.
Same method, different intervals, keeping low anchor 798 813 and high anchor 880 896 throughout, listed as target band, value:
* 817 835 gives 0.15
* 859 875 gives 0.05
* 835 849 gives 0.10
